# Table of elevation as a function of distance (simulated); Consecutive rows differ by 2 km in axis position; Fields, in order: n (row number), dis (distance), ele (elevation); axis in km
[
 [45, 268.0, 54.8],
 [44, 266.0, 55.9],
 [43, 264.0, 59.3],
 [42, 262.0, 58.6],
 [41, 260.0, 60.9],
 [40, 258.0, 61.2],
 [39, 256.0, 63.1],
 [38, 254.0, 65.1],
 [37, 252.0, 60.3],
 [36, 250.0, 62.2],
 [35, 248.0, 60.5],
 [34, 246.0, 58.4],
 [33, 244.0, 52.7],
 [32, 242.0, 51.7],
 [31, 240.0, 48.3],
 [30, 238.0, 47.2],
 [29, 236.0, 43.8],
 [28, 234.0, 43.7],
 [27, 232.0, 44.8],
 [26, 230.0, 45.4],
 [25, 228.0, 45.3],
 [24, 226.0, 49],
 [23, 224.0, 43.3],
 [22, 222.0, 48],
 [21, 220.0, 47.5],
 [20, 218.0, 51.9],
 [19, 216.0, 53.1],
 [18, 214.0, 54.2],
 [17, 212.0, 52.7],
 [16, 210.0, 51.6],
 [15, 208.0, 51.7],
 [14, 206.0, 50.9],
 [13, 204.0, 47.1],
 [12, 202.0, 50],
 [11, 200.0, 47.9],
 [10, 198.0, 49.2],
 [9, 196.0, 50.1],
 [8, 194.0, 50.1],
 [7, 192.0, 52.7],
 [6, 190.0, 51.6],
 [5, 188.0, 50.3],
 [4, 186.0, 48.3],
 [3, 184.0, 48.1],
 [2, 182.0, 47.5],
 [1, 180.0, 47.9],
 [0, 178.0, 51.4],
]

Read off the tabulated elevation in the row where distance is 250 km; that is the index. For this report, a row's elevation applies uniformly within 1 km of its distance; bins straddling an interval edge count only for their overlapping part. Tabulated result 62.2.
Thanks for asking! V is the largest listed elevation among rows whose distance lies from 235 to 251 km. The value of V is 62.2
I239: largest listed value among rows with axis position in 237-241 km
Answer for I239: 48.3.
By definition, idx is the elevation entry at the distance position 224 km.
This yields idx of 43.3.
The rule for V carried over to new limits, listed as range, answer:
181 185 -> 48.1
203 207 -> 50.9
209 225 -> 54.2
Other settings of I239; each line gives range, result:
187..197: 52.7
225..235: 49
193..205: 50.1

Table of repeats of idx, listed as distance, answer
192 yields 52.7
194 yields 50.1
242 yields 51.7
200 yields 47.9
